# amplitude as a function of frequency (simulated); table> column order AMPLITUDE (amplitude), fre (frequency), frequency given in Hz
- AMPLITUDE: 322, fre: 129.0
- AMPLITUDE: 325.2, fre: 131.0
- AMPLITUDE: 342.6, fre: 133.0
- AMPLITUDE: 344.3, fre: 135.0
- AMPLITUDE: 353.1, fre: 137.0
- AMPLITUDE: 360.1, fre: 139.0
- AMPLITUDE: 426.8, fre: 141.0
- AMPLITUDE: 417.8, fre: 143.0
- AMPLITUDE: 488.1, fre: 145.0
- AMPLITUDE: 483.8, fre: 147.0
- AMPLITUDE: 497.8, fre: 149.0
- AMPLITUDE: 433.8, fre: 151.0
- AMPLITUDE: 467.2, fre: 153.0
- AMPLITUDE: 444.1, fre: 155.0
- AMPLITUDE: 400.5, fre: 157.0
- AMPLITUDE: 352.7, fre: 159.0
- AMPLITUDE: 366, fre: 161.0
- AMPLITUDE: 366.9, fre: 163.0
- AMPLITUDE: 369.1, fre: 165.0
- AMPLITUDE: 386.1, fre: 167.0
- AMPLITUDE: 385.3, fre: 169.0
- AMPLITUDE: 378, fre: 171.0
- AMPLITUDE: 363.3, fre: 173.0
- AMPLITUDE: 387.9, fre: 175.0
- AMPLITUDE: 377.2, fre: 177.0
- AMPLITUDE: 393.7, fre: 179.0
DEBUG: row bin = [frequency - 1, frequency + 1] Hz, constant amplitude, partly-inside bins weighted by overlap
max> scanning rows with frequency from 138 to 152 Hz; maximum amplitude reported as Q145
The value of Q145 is 497.8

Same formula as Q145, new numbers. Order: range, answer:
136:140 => 360.1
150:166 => 467.2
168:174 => 385.3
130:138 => 353.1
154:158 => 444.1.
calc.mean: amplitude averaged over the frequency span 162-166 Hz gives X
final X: 368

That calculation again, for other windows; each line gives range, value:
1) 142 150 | 472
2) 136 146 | 409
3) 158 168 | 368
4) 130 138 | 341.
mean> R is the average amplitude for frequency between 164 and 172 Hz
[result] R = 380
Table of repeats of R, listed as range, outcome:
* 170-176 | 376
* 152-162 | 406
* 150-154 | 450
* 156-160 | 377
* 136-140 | 357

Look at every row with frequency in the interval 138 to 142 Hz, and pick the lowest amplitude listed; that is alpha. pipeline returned 360.1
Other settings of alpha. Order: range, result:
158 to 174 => 352.7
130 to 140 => 325.2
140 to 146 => 417.8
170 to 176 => 363.3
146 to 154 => 433.8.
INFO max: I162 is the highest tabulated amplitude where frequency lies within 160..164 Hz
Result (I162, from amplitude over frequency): 366.9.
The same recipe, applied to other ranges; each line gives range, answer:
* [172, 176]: 387.9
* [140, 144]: 426.8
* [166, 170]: 386.1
